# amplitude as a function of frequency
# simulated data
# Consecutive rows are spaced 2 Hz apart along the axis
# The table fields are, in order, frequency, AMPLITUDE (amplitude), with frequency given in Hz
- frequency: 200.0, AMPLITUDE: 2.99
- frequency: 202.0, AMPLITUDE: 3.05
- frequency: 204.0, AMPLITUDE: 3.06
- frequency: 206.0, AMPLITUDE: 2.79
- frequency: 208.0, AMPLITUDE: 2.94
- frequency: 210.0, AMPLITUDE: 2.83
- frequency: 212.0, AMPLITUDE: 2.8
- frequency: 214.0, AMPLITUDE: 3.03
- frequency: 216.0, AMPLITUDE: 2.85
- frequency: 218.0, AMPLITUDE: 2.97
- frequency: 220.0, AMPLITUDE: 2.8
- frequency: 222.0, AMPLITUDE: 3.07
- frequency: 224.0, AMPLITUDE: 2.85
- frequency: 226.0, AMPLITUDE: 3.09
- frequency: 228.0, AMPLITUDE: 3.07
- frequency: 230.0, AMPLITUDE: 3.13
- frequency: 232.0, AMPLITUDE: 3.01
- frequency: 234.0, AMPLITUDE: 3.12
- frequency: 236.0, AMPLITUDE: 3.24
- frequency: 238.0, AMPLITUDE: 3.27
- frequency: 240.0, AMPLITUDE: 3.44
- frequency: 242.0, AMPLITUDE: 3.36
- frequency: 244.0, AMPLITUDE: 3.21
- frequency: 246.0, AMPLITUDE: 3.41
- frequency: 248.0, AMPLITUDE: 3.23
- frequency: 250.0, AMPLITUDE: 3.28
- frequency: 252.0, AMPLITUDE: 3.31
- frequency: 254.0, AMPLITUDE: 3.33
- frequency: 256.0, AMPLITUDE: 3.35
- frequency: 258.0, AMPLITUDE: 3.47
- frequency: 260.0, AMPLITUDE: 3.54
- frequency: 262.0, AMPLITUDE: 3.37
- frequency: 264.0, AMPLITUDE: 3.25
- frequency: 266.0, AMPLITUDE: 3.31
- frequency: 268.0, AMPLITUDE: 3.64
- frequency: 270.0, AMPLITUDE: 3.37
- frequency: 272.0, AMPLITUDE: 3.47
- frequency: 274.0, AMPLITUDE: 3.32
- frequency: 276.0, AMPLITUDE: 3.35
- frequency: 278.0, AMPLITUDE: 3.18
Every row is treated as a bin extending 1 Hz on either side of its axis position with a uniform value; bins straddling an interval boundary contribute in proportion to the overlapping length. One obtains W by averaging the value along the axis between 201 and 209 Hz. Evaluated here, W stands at 2.96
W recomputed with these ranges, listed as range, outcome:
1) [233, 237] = 3.18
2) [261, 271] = 3.39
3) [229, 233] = 3.07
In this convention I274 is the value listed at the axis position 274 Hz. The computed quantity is 3.32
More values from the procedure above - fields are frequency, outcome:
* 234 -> 3.12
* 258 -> 3.47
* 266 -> 3.31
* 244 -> 3.21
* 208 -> 2.94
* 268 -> 3.64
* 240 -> 3.44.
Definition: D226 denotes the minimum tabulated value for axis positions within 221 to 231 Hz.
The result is 2.85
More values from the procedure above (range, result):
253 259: 3.33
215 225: 2.8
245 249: 3.23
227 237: 3.01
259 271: 3.25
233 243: 3.12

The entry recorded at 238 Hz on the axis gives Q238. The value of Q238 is 3.27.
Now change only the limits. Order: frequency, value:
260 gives 3.54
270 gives 3.37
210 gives 2.83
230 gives 3.13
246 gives 3.41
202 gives 3.05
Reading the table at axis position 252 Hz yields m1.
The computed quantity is 3.31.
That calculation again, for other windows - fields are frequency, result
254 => 3.33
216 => 2.85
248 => 3.23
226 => 3.09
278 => 3.18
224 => 2.85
